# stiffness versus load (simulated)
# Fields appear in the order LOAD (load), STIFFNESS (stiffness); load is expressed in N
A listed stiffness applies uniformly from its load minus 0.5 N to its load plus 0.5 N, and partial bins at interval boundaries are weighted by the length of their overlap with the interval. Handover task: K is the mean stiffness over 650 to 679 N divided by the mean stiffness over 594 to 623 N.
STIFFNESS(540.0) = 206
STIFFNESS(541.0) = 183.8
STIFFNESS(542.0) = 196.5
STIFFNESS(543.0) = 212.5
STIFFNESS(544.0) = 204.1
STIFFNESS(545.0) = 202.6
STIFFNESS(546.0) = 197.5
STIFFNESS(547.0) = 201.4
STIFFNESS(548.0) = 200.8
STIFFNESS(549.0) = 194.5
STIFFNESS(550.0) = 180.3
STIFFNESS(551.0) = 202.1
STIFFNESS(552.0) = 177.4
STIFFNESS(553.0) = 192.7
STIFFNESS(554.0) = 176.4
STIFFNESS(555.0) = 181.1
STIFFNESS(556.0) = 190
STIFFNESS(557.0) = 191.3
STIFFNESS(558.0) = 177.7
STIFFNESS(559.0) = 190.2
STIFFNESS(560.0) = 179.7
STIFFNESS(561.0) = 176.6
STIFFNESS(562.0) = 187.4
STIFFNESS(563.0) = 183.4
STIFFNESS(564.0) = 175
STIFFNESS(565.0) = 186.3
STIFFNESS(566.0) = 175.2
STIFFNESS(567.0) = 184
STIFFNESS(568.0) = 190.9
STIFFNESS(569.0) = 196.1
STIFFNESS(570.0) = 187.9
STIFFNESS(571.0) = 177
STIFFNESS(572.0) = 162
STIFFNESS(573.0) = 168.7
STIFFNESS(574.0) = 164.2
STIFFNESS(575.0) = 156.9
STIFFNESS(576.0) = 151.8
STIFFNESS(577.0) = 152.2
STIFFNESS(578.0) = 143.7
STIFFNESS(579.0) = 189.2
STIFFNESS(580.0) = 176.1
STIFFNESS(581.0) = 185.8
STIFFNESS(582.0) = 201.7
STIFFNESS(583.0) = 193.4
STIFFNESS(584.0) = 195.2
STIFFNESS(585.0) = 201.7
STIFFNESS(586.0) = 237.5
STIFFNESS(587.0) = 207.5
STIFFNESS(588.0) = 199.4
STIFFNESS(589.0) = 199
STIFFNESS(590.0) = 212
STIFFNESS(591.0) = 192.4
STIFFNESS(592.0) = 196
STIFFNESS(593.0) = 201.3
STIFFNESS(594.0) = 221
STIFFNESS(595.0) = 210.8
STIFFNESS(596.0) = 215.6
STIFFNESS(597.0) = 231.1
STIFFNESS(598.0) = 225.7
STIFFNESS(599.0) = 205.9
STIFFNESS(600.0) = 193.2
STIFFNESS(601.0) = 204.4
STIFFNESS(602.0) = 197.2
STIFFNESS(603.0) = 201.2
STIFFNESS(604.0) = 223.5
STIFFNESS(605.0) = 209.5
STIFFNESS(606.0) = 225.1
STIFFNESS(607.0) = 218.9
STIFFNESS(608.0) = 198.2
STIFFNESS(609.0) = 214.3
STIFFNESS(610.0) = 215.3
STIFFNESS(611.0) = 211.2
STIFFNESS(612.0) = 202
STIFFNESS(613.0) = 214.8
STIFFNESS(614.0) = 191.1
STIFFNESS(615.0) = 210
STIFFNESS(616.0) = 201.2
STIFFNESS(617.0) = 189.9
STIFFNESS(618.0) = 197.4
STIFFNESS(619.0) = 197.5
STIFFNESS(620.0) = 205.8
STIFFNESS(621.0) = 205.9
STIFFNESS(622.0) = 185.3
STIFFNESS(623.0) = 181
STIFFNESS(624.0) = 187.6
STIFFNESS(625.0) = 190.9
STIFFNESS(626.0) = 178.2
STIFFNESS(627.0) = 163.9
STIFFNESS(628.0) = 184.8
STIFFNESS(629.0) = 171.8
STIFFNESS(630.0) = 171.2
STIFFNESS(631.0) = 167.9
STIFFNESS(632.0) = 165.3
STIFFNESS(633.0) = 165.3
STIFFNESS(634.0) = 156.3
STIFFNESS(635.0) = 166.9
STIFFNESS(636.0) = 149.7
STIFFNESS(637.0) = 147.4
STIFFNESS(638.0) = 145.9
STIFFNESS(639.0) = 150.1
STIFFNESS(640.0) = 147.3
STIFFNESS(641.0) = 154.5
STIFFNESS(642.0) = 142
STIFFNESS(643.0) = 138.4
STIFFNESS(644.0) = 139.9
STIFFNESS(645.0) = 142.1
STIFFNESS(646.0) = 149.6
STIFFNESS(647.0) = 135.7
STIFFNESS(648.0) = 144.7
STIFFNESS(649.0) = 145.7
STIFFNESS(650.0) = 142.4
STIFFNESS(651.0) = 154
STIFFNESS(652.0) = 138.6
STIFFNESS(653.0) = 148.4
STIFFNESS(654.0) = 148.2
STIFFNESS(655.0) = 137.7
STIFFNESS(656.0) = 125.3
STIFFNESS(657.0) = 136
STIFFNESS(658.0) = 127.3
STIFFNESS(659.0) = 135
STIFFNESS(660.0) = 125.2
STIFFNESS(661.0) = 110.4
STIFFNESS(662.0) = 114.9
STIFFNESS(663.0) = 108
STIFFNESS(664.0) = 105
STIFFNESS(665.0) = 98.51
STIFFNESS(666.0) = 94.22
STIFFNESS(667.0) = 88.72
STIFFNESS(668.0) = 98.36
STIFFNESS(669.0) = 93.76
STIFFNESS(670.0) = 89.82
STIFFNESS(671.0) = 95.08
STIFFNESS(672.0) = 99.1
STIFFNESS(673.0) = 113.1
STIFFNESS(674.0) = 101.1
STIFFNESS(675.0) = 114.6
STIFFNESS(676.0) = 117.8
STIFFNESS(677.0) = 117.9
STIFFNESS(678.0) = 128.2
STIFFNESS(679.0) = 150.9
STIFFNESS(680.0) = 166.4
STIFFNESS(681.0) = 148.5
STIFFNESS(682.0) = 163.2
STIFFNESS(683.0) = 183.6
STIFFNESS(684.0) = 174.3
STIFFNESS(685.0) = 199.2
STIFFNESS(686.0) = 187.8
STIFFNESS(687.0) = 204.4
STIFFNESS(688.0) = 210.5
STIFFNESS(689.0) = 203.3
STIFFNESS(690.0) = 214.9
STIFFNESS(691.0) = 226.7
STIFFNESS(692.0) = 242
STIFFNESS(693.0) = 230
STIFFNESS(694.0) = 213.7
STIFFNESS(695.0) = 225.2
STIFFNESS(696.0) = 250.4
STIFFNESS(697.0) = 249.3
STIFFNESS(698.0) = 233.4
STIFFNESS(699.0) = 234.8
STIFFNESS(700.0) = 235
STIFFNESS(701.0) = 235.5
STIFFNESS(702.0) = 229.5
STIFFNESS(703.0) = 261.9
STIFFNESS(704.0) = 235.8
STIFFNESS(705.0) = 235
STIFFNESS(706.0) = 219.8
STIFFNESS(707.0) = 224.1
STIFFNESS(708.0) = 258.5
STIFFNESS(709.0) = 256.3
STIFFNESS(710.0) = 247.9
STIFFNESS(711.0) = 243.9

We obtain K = 0.6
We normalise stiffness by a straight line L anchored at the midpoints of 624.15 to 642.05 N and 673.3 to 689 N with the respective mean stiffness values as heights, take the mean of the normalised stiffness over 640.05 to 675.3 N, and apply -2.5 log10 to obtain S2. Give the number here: 0.28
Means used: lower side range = 163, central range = 124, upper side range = 159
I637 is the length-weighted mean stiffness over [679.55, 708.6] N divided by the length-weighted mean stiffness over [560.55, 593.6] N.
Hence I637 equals 1.2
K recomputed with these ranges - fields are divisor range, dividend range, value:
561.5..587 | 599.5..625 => 1.12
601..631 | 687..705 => 1.17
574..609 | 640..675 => 0.62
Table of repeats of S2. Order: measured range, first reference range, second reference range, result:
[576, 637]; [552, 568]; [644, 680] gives -0.24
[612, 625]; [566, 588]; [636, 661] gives -0.24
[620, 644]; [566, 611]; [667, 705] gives 0.14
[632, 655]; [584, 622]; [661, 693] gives 0.17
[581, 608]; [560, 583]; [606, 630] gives -0.12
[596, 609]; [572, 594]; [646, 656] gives -0.21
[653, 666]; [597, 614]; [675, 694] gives 0.48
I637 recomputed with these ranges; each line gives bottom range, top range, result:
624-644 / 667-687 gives 0.83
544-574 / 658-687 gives 0.69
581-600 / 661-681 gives 0.54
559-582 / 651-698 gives 0.86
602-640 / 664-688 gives 0.71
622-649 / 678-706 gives 1.33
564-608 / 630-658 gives 0.76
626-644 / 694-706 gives 1.50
